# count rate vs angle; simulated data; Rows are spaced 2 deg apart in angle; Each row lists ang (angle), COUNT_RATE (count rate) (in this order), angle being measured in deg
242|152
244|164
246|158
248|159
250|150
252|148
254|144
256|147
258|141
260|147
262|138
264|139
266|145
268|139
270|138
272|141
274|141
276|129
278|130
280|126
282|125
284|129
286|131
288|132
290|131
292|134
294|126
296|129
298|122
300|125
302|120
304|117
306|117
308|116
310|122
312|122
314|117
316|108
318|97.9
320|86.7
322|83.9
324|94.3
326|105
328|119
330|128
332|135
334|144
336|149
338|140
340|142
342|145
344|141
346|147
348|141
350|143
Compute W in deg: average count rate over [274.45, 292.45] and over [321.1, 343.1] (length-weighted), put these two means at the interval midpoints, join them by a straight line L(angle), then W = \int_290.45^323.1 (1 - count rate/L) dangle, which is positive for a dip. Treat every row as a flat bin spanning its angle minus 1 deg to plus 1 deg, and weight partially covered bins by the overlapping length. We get 3.3 deg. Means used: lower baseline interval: 130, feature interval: 115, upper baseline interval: 126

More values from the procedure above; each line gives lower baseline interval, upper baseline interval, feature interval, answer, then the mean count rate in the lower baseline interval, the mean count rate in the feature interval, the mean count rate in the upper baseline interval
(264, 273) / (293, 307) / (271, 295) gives 0.2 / 141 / 131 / 122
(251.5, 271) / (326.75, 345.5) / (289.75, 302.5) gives 1.2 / 142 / 127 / 138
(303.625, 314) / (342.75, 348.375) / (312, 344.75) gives 2.8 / 119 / 121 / 143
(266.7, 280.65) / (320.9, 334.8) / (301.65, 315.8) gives 0.5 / 135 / 118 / 115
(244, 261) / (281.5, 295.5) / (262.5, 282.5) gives 0.5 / 150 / 136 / 130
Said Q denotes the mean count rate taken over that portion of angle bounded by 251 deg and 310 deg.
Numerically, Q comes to 132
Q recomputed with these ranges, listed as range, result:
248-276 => 143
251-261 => 145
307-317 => 117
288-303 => 127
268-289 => 133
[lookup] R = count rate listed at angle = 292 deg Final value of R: 134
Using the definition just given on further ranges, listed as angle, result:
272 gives 141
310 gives 122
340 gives 142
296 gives 129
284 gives 129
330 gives 128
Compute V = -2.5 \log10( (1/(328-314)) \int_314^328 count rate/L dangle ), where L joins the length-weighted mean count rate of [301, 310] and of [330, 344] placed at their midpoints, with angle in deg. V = 0.29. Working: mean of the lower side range 118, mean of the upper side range 141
